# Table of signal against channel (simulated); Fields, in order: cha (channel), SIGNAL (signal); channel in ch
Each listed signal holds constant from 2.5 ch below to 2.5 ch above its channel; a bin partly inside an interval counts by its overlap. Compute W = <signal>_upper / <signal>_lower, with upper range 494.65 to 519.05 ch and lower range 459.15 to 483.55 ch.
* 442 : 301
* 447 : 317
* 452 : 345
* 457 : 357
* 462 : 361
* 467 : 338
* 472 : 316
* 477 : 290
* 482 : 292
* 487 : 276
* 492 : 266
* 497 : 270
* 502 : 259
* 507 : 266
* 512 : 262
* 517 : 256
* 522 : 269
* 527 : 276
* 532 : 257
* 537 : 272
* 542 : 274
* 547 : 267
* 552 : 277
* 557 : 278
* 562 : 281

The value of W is 0.8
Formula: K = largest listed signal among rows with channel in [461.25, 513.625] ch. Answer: 361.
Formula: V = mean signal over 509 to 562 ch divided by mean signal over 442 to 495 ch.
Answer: 0.86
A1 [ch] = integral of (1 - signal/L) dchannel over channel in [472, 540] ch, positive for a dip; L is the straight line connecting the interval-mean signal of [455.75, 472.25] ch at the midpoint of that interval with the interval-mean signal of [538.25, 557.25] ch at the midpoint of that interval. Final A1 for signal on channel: 8.2 ch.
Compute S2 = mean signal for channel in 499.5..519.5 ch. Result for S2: 261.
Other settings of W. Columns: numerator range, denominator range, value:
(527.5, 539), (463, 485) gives 0.85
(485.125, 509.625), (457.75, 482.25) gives 0.82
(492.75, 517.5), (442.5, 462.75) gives 0.78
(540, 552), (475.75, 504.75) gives 0.99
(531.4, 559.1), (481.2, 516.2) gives 1.01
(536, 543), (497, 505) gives 1.04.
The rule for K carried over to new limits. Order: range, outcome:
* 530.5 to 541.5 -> 272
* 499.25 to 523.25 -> 269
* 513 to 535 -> 276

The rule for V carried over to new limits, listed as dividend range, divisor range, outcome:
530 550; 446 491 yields 0.84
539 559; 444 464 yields 0.80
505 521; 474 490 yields 0.91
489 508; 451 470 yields 0.76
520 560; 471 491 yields 0.94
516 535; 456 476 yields 0.79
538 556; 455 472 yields 0.79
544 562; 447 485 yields 0.84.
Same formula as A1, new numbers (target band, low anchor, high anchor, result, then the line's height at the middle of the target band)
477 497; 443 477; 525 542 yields 2.0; 310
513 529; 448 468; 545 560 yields 1.8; 299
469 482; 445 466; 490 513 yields 0.3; 310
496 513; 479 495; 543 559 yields 0.8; 277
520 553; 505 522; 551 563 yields 0.1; 271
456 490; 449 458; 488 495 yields -0.9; 307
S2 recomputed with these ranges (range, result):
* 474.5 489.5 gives 286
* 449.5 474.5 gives 343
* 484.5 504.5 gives 268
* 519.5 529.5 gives 272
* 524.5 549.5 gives 269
